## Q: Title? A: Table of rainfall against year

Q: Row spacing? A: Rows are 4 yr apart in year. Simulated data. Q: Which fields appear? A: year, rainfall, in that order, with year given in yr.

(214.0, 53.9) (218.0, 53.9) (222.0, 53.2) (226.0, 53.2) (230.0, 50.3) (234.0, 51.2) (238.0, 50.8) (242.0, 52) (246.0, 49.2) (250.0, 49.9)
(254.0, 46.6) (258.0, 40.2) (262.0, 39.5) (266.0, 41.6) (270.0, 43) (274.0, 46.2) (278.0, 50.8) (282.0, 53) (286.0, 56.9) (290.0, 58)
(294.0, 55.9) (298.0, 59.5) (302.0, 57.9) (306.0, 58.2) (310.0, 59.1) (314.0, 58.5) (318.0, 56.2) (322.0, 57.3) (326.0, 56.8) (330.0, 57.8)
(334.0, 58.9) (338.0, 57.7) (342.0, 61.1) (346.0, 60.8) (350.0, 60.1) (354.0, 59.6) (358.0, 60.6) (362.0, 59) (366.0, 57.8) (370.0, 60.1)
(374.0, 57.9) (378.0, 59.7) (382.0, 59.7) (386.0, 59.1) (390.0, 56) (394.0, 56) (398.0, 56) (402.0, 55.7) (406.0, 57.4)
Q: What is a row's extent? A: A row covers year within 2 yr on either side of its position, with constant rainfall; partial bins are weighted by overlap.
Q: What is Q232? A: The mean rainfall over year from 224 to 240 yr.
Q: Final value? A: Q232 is 51.4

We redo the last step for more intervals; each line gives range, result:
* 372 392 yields 58.5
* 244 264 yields 45.1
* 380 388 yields 59.4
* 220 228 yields 53.2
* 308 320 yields 57.9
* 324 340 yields 57.8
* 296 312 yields 58.7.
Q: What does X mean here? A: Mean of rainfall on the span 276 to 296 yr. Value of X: 54.9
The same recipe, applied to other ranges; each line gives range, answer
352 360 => 60.1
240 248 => 50.6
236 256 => 49.7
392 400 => 56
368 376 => 59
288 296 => 57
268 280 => 46.7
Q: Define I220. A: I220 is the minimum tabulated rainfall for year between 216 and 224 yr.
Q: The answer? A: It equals 53.2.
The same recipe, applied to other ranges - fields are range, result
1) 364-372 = 57.8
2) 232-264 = 39.5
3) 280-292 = 53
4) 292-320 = 55.9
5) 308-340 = 56.2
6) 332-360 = 57.7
